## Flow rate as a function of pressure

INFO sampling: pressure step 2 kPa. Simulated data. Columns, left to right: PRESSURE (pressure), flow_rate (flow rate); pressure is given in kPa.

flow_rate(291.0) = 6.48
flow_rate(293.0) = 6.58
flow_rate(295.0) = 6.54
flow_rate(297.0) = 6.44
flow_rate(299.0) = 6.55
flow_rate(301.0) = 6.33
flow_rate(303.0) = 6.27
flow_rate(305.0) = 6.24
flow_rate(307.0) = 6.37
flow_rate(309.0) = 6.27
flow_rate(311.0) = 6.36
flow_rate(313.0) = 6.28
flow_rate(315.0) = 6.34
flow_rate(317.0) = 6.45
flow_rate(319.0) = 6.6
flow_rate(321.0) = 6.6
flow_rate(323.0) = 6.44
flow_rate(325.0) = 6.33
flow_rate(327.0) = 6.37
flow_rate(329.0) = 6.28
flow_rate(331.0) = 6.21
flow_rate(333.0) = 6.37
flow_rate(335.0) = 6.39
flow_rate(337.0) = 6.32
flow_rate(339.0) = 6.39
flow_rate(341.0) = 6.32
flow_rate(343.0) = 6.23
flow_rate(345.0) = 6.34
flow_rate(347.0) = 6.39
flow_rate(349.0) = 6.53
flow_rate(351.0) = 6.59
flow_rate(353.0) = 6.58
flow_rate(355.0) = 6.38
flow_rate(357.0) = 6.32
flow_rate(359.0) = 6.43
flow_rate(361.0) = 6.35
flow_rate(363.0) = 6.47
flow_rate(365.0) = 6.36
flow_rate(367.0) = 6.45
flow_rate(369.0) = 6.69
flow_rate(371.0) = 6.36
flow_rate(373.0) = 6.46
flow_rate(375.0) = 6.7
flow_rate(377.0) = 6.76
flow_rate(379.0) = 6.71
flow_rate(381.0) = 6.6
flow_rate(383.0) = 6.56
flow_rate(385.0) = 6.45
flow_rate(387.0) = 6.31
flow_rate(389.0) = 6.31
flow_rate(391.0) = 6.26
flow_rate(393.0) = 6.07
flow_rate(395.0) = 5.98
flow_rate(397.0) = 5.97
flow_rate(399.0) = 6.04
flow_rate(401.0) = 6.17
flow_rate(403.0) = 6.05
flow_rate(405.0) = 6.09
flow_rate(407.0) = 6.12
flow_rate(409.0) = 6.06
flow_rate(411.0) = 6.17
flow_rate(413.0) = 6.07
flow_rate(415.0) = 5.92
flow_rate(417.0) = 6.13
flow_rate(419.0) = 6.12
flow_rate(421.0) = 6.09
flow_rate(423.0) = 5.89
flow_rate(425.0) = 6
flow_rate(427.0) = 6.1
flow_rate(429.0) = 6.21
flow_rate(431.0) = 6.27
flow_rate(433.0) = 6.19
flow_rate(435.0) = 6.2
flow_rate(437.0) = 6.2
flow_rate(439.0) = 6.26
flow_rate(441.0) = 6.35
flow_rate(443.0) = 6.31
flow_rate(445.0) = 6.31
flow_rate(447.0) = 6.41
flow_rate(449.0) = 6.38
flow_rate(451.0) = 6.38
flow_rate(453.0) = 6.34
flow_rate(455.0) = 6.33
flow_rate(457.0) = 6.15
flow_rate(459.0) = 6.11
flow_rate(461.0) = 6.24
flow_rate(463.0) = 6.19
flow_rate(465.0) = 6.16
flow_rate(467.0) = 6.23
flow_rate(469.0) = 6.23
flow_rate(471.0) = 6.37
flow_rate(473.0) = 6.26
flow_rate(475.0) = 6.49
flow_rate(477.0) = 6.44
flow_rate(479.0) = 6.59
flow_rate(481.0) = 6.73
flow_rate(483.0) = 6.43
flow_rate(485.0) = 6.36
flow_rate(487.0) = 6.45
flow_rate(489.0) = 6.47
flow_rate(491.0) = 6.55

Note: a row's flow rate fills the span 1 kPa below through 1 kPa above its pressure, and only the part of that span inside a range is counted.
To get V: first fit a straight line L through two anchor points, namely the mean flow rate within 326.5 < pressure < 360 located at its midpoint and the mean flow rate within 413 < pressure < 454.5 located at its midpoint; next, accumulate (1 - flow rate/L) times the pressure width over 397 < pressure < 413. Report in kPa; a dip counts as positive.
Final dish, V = 0.4 kPa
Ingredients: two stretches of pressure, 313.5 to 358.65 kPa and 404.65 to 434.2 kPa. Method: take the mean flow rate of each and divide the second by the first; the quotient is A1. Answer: 1.0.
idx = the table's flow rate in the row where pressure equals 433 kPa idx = 6.19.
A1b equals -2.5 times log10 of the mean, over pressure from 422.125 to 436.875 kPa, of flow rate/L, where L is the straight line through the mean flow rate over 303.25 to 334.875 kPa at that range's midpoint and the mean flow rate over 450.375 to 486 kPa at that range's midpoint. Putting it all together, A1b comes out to 0.04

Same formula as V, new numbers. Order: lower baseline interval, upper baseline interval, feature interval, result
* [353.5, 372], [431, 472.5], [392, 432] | 1.7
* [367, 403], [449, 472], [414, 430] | 0.6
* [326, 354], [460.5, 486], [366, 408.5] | 0.3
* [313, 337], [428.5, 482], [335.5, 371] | -0.3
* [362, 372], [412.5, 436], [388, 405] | 0.5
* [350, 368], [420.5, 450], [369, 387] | -0.5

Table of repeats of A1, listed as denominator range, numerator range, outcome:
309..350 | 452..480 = 0.99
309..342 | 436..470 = 0.98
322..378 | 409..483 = 0.97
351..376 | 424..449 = 0.96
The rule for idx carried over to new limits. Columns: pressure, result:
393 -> 6.07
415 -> 5.92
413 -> 6.07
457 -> 6.15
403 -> 6.05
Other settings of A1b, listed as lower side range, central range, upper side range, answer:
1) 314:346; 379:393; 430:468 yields -0.02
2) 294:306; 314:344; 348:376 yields 0.01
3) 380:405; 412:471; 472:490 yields 0.03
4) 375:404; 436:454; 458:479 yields -0.01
